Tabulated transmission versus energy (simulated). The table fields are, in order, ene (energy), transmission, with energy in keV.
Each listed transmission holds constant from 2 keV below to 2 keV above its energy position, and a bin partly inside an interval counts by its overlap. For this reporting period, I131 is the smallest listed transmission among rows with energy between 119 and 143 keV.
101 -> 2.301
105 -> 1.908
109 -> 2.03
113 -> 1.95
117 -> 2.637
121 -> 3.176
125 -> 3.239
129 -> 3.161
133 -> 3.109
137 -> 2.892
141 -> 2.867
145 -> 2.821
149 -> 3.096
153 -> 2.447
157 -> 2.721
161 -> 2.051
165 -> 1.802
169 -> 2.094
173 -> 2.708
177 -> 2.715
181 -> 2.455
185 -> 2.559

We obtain 2.867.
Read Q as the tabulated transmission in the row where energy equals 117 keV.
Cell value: 2.637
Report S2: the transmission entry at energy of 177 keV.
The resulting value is 2.715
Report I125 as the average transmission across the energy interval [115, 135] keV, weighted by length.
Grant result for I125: 3.06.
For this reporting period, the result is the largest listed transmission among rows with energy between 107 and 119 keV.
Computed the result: 2.637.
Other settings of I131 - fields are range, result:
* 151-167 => 1.802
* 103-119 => 1.908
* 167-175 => 2.094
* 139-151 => 2.821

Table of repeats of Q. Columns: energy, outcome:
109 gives 2.03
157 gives 2.721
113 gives 1.95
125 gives 3.239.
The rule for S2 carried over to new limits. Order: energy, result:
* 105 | 1.908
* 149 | 3.096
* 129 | 3.161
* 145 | 2.821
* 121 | 3.176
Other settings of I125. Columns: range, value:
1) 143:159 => 2.77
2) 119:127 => 3.21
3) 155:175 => 2.28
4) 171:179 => 2.71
